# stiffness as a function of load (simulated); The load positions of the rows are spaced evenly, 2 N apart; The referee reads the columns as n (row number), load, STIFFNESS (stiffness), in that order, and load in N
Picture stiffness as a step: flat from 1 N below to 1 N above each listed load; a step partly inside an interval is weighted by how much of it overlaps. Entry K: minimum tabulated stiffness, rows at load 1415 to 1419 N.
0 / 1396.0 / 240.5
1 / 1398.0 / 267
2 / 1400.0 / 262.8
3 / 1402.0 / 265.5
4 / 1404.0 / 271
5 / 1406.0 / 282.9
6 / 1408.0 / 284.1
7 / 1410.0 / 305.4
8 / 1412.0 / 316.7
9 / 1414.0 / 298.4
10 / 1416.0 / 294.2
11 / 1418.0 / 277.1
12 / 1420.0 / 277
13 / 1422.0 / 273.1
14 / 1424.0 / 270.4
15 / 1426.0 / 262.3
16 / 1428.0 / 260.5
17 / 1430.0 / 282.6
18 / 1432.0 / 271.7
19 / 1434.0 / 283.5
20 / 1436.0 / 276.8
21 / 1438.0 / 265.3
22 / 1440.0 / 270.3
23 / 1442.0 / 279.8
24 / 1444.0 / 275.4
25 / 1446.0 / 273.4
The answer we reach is 277.1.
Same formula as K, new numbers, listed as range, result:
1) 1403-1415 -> 271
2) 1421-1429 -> 260.5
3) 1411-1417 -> 294.2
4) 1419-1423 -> 273.1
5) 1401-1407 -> 265.5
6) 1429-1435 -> 271.7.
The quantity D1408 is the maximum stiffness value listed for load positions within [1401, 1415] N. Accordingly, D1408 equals 316.7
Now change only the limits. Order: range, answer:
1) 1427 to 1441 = 283.5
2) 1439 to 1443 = 279.8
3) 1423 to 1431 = 282.6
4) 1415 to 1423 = 294.2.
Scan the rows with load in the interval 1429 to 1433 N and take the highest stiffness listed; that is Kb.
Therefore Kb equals 282.6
